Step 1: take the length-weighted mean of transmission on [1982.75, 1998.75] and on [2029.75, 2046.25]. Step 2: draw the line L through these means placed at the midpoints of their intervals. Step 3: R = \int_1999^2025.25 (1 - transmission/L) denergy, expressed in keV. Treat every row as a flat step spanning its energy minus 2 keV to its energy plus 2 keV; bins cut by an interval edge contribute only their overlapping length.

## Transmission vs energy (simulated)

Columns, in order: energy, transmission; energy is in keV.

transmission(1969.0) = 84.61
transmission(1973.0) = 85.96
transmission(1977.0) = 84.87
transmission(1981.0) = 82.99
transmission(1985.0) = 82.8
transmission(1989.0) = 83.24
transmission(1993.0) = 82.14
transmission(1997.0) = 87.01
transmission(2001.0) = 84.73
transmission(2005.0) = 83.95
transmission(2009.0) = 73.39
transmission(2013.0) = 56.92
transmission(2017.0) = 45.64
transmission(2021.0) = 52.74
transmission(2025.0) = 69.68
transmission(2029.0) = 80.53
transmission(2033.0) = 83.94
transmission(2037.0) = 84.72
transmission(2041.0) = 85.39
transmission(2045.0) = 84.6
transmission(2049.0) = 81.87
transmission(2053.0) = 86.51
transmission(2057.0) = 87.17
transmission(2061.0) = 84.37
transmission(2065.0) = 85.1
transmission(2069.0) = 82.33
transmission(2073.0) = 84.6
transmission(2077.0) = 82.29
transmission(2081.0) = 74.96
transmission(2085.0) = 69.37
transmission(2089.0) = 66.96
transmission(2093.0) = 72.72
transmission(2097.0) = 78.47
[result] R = 5.46 keV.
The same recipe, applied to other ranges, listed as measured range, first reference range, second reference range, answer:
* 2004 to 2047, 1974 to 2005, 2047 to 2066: 6.08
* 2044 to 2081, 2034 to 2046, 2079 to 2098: -2.29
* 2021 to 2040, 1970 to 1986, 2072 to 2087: 0.82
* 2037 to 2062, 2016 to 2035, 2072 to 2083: -3.95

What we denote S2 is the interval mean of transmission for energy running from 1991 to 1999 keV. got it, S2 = 84.6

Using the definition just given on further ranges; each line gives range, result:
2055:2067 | 85.5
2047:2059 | 85.2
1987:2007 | 84.2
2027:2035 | 82.2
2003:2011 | 78.7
